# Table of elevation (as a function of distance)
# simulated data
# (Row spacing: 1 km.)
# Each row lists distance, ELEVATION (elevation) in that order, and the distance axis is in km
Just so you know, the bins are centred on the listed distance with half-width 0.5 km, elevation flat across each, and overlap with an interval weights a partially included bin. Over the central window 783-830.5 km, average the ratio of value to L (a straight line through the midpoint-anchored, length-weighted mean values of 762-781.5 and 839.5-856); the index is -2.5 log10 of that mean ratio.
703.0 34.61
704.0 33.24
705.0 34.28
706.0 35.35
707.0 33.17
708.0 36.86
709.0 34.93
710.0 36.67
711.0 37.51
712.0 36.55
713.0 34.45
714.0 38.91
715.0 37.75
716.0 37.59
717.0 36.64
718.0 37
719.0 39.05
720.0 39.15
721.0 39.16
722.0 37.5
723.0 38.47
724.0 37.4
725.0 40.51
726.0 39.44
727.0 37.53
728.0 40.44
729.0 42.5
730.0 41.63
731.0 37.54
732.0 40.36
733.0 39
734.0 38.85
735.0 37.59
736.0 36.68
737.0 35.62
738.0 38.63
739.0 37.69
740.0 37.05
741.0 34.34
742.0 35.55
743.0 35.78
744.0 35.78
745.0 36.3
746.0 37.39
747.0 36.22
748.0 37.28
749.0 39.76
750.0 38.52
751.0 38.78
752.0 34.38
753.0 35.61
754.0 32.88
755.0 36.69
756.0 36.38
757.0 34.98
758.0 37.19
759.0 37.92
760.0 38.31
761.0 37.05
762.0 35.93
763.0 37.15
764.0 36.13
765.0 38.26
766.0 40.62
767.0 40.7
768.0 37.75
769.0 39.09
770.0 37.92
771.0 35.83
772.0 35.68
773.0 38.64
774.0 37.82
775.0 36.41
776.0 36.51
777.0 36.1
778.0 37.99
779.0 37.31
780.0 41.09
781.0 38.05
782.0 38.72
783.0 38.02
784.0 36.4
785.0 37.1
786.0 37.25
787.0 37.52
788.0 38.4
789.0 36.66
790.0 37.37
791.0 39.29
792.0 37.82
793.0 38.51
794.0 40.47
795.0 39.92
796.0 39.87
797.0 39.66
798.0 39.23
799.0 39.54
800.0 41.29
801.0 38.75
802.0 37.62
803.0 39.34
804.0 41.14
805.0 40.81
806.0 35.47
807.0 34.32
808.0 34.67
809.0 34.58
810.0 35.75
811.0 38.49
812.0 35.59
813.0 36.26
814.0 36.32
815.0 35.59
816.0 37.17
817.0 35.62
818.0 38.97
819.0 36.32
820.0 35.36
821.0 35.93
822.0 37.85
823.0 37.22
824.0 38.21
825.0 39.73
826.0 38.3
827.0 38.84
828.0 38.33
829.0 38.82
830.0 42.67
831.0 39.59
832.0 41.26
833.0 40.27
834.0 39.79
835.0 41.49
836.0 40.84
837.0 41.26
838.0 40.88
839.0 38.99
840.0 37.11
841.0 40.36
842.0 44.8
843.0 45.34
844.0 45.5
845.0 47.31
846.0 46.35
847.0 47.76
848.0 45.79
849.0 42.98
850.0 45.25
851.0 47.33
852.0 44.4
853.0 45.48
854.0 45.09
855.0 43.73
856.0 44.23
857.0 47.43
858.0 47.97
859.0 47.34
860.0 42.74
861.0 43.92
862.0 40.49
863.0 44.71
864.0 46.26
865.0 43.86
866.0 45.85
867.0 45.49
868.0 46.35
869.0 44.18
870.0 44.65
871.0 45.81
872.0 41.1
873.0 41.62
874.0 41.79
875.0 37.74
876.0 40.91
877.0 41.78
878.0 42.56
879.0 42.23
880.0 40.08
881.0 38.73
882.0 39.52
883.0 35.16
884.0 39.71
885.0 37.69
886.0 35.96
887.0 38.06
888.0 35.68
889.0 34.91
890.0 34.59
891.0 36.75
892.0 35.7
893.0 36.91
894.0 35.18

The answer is 0.08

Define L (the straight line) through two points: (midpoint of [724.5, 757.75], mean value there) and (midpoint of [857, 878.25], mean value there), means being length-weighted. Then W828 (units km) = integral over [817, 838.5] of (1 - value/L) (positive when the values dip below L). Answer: 1.4 km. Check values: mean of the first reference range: 37.5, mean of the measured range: 39.1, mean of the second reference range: 43.8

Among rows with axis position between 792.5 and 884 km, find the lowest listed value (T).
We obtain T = 34.32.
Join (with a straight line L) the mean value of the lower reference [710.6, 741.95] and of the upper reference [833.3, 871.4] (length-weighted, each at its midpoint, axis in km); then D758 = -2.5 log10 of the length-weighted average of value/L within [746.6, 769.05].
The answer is 0.07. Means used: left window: 38.1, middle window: 37.3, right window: 44.2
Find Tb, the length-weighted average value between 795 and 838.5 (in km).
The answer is 38.4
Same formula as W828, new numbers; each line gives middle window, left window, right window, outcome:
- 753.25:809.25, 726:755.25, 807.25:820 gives -1.55 km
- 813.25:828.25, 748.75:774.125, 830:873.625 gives 1.54 km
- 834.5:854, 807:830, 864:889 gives -2.42 km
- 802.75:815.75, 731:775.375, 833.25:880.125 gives 1.25 km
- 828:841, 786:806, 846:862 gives 0.90 km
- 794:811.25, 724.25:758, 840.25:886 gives 0.92 km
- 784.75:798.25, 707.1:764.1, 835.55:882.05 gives 0.57 km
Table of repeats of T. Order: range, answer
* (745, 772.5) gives 32.88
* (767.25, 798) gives 35.68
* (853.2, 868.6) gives 40.49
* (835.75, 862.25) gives 37.11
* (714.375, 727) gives 36.64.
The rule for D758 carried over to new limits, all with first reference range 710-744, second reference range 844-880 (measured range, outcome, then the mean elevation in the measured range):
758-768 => 0.05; 38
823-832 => 0.09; 39.3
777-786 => 0.07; 37.9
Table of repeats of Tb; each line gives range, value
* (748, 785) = 37.4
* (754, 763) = 36.6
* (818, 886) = 42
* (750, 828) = 37.6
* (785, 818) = 37.8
